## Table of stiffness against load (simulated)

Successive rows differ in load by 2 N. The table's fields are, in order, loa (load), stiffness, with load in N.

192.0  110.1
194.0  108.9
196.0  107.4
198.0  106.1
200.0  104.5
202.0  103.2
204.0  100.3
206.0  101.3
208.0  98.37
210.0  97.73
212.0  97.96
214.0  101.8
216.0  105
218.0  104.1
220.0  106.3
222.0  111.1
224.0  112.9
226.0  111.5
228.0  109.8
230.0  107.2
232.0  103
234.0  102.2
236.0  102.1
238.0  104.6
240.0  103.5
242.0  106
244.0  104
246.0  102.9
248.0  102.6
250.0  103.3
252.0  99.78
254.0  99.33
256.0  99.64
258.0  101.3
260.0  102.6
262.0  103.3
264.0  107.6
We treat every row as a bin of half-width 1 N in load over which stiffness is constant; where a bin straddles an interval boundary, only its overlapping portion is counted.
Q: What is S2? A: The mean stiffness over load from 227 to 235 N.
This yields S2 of 106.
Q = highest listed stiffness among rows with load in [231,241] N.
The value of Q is 104.6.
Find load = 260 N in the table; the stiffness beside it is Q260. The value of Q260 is 102.6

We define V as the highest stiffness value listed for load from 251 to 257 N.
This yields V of 99.78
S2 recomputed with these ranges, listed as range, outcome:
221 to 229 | 111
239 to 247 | 104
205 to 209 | 99.8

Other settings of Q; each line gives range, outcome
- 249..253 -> 103.3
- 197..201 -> 106.1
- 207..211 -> 98.37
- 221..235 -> 112.9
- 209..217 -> 105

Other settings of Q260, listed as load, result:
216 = 105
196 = 107.4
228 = 109.8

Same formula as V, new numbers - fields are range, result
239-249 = 106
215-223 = 111.1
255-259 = 101.3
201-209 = 103.2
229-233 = 107.2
